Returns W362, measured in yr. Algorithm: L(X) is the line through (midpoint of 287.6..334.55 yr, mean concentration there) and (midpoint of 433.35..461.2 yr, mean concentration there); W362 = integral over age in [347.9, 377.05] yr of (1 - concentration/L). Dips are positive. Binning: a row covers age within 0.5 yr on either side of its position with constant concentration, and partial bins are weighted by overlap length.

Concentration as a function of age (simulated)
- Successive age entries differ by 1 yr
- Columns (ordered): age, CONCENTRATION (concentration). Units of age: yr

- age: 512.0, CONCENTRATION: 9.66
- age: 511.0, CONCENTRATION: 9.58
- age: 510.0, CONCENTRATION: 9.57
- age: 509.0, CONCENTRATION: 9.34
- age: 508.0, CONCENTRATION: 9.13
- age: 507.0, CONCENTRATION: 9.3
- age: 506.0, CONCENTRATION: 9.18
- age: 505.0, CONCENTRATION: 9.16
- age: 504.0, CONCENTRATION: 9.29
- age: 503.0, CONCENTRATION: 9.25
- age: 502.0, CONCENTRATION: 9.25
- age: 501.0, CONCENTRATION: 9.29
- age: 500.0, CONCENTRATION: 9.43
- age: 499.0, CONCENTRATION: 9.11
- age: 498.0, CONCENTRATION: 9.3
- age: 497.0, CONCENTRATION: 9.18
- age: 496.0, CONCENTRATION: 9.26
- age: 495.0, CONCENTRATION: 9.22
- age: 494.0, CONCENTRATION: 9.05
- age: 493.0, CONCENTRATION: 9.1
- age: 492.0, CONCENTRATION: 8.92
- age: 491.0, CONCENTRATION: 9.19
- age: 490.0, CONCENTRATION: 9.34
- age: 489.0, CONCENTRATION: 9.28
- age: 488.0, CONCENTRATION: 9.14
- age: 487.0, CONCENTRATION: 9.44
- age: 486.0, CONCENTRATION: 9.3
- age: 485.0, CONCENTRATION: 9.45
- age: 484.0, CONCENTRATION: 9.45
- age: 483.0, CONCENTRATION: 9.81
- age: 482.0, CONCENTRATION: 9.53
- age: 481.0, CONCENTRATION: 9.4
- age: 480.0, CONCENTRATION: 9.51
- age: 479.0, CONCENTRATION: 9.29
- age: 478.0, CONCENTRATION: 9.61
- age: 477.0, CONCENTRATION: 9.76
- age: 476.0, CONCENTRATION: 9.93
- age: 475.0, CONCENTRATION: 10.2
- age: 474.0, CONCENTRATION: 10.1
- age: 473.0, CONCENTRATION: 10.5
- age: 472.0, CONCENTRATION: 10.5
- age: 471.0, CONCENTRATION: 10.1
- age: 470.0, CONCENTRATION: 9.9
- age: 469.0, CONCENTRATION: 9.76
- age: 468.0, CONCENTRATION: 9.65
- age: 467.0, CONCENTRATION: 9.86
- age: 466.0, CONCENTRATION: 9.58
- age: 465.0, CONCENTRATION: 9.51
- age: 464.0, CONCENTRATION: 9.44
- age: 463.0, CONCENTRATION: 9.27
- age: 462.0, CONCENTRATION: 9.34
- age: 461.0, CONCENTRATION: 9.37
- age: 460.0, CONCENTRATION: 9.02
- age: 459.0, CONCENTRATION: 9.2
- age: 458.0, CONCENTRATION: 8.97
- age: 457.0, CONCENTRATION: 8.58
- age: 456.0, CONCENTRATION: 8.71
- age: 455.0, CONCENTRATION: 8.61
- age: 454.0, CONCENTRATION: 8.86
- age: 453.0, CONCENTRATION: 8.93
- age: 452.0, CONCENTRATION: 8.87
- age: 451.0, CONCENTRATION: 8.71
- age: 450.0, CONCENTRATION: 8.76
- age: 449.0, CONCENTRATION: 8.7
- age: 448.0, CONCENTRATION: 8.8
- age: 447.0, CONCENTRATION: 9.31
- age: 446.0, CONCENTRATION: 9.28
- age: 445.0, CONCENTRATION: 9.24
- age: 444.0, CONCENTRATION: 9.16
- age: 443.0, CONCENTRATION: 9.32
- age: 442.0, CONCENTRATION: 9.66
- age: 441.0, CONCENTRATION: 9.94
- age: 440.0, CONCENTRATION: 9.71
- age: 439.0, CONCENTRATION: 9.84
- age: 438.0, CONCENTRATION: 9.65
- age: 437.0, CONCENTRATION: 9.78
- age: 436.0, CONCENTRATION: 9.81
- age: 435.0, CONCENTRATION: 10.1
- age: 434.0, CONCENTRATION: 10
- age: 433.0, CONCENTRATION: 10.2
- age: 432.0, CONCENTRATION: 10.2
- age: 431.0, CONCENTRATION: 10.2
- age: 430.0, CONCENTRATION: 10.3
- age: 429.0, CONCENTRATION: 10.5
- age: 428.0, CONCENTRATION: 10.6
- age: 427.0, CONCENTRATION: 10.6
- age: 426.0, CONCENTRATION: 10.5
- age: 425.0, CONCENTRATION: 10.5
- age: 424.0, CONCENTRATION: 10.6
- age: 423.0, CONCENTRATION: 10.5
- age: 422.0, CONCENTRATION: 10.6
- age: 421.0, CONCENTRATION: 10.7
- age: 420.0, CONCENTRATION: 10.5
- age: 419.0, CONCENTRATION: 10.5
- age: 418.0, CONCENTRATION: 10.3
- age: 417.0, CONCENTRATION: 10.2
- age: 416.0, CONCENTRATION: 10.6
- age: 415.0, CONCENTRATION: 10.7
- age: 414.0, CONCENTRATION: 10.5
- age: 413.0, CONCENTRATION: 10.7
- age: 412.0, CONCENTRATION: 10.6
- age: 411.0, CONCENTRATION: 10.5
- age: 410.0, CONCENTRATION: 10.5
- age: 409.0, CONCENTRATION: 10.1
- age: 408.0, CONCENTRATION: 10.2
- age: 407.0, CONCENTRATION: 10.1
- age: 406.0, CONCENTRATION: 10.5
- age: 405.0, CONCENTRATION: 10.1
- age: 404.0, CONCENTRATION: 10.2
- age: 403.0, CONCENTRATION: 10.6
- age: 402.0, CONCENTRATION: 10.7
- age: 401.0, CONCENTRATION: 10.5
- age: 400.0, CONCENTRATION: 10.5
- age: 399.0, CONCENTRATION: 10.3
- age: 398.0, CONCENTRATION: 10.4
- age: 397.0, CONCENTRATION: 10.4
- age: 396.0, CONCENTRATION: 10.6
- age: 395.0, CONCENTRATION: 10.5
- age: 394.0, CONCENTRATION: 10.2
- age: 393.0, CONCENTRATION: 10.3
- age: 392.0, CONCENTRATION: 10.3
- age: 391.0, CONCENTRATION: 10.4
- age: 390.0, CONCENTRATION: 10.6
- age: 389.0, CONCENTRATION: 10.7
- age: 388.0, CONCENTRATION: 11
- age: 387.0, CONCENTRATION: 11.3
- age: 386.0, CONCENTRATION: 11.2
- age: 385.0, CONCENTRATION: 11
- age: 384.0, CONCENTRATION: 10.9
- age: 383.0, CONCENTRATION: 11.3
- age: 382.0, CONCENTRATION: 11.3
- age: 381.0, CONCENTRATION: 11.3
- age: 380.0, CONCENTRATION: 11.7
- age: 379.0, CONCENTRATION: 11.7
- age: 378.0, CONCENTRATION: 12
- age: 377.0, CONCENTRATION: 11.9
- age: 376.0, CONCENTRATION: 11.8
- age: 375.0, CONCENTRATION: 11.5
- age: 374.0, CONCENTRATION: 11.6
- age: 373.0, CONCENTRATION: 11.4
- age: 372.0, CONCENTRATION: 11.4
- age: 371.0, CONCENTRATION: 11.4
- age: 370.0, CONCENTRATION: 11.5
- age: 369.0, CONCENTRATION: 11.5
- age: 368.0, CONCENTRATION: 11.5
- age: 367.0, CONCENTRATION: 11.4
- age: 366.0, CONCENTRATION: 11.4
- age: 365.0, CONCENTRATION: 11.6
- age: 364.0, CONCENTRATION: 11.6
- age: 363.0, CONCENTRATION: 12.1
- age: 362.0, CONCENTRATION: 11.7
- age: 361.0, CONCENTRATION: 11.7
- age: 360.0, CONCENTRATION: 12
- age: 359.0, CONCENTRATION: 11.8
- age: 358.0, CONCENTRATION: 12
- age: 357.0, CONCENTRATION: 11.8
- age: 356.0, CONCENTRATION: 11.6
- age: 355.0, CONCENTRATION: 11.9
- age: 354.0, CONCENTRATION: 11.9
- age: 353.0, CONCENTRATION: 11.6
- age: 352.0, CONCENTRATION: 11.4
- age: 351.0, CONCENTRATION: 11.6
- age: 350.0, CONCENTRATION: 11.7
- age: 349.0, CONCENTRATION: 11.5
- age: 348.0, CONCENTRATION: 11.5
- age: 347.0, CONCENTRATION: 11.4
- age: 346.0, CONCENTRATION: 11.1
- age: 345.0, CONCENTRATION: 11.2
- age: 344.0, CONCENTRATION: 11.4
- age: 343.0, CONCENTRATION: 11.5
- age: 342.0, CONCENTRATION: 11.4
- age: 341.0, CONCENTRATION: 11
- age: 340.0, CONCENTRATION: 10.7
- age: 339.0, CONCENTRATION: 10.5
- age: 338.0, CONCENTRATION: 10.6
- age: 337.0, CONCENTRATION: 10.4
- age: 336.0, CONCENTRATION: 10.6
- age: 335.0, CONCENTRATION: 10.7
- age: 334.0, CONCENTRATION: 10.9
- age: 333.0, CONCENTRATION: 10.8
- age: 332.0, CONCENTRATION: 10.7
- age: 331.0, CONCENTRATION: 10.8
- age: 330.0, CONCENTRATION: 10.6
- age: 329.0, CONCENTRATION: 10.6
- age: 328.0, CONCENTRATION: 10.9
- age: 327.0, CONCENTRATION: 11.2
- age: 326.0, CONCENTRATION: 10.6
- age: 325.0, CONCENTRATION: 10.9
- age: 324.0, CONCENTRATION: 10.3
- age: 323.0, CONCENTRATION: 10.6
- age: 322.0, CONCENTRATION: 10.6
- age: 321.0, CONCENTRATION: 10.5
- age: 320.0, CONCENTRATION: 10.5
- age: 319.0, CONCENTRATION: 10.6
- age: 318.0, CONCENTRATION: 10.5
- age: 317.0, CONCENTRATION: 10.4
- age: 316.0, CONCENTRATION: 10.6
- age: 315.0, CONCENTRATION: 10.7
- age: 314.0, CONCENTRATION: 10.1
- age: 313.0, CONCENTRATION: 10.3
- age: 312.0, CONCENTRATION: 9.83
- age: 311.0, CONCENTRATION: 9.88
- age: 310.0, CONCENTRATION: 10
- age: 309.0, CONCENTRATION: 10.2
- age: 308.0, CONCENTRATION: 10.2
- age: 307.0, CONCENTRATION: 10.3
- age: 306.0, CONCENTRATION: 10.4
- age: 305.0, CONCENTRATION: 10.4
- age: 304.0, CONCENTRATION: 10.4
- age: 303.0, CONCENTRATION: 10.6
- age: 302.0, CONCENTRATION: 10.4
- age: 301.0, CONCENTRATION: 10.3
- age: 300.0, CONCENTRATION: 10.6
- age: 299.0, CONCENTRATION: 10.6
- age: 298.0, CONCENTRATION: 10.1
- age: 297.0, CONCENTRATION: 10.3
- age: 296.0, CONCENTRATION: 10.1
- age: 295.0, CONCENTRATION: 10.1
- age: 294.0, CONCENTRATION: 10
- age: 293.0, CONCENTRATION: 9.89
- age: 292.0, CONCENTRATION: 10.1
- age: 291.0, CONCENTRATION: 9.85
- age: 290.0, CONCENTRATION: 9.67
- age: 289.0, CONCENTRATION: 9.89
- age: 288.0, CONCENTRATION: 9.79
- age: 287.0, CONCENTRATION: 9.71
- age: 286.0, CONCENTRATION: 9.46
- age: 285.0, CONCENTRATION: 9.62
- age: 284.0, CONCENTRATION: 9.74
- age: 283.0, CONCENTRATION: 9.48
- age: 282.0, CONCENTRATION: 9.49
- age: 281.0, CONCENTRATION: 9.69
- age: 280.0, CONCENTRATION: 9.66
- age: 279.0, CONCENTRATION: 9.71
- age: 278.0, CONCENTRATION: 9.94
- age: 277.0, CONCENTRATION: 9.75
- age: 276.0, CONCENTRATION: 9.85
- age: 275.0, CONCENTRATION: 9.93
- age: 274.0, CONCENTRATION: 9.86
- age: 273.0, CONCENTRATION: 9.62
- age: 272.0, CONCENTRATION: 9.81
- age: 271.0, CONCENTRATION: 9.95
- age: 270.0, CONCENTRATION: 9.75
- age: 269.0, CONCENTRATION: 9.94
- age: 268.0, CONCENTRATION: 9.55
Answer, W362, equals -5.0 yr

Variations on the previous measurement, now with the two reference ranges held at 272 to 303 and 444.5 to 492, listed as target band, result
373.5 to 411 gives -4.7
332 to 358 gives -4.0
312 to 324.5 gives -0.8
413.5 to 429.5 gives -1.7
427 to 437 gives -0.8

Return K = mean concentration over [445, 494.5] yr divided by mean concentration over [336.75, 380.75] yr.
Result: 0.81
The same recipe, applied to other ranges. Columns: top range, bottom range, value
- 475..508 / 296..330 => 0.90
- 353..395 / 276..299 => 1.16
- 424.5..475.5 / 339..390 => 0.84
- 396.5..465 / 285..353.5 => 0.94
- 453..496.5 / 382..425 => 0.89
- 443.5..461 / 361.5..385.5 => 0.78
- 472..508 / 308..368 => 0.86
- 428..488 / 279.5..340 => 0.93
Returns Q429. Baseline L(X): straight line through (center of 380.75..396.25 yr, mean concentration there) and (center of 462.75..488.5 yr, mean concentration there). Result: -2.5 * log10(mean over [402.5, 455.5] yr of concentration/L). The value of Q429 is 0.03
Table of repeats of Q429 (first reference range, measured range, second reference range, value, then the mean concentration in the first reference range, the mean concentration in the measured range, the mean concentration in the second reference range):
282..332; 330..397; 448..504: -0.13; 10.3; 11.3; 9.35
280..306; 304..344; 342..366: 0.03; 10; 10.6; 11.6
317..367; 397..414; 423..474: -0.02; 11.1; 10.4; 9.62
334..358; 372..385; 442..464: -0.09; 11.3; 11.5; 9.03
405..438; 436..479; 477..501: 0.04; 10.4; 9.43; 9.33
